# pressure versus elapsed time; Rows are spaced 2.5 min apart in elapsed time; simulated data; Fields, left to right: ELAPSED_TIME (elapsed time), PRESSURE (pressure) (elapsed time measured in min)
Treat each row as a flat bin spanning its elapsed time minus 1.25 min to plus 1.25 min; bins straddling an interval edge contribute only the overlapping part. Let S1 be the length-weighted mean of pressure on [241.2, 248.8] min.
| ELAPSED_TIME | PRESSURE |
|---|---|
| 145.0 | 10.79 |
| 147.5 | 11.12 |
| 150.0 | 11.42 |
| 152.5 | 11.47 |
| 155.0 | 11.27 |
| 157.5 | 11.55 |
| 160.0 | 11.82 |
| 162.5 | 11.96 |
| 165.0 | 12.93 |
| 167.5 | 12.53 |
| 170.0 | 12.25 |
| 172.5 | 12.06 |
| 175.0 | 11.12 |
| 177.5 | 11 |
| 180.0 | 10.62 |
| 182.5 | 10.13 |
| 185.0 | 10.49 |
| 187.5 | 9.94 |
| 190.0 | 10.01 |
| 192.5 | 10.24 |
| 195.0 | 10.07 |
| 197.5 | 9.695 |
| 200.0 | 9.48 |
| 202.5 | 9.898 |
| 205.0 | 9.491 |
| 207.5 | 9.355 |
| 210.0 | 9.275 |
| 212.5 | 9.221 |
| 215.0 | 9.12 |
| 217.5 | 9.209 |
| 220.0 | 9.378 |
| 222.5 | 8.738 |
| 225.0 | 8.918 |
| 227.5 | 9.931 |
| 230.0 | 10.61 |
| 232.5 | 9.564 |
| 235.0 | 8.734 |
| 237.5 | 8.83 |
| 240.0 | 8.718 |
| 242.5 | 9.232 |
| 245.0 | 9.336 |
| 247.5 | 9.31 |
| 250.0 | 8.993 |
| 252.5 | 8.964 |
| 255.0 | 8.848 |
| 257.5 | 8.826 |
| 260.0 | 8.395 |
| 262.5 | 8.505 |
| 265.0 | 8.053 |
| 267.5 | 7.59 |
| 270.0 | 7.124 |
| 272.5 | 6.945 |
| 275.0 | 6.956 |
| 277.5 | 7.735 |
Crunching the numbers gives 9.29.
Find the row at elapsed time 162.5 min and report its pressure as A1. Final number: 11.96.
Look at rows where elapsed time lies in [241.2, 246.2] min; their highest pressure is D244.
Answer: 9.336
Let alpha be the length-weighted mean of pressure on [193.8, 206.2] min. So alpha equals 9.73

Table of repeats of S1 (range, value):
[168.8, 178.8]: 11.6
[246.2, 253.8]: 9.09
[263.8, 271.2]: 7.59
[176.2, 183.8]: 10.6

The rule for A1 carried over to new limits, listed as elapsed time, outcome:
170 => 12.25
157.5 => 11.55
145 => 10.79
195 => 10.07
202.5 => 9.898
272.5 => 6.945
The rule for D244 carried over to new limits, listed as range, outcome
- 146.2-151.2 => 11.42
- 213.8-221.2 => 9.378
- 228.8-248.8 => 10.61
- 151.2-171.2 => 12.93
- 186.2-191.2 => 10.01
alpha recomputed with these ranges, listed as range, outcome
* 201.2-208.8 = 9.58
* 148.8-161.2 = 11.5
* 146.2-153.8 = 11.3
